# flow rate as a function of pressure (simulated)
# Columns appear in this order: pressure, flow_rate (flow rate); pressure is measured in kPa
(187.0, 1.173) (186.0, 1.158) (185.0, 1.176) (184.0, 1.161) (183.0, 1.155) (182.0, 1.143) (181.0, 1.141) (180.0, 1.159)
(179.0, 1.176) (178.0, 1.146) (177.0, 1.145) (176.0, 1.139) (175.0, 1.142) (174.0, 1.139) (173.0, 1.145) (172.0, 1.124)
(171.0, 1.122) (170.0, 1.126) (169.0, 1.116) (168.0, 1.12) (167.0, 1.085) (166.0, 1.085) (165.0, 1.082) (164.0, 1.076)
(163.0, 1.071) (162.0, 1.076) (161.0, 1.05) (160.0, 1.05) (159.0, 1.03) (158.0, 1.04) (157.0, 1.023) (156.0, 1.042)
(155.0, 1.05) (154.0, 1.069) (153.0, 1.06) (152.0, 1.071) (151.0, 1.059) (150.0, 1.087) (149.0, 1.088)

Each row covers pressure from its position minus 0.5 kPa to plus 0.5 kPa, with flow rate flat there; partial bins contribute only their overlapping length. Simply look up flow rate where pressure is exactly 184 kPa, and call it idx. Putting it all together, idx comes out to 1.161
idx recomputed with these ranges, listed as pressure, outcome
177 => 1.145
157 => 1.023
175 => 1.142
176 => 1.139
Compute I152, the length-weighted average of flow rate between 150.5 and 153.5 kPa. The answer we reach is 1.06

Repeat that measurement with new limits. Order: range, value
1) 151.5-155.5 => 1.06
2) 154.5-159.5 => 1.04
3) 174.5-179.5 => 1.15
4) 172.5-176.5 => 1.14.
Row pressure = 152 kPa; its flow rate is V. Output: 1.071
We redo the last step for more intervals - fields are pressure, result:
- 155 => 1.05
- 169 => 1.116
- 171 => 1.122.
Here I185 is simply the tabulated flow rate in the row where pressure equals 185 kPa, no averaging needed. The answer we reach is 1.176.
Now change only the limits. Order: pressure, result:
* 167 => 1.085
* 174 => 1.139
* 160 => 1.05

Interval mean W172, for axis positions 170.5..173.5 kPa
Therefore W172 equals 1.13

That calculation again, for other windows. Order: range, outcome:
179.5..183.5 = 1.15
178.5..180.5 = 1.17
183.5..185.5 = 1.17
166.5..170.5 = 1.11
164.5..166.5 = 1.08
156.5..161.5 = 1.04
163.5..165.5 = 1.08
